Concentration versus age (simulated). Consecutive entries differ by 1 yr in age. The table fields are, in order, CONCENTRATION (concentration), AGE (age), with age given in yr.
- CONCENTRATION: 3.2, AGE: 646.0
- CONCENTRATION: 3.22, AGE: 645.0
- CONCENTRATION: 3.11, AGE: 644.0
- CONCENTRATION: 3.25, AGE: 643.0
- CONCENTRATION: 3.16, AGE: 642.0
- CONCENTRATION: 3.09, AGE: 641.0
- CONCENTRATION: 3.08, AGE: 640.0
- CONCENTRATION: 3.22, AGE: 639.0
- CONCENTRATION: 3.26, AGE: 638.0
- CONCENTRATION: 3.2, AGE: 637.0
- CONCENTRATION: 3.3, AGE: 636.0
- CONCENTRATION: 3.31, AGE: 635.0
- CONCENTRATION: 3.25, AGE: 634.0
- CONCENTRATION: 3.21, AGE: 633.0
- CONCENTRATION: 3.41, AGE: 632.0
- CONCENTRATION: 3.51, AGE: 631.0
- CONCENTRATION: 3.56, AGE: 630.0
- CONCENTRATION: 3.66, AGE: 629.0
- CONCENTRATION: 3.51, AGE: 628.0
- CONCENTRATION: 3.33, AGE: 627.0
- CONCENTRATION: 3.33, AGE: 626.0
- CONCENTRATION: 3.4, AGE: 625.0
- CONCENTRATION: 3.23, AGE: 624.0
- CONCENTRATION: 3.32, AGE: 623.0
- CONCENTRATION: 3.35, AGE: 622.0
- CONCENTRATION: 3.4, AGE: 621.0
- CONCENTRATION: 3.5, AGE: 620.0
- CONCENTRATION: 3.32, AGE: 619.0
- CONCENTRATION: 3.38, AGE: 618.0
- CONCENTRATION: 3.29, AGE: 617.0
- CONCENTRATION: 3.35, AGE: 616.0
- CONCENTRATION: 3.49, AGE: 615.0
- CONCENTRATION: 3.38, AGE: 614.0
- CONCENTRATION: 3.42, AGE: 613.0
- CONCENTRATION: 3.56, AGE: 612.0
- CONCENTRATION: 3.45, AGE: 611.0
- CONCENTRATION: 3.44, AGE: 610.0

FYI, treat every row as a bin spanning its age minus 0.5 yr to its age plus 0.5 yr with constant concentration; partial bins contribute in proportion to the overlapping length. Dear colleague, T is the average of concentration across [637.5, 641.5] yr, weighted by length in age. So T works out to 3.16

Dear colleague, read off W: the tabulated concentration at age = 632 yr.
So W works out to 3.41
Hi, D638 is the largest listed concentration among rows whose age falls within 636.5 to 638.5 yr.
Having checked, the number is 3.26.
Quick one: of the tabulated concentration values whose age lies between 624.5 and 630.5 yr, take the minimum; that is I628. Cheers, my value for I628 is 3.33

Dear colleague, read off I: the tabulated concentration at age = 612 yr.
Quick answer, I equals 3.56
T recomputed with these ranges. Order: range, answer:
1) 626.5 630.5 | 3.52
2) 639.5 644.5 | 3.14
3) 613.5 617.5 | 3.38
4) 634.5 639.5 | 3.26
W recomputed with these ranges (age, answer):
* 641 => 3.09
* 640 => 3.08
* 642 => 3.16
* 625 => 3.4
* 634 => 3.25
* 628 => 3.51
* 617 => 3.29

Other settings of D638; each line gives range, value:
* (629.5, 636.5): 3.56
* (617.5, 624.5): 3.5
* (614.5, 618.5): 3.49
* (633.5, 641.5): 3.31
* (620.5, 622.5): 3.4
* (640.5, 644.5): 3.25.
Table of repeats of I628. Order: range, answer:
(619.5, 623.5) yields 3.32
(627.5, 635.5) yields 3.21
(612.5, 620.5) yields 3.29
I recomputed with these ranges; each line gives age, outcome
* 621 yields 3.4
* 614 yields 3.38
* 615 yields 3.49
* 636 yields 3.3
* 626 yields 3.33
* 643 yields 3.25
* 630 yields 3.56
